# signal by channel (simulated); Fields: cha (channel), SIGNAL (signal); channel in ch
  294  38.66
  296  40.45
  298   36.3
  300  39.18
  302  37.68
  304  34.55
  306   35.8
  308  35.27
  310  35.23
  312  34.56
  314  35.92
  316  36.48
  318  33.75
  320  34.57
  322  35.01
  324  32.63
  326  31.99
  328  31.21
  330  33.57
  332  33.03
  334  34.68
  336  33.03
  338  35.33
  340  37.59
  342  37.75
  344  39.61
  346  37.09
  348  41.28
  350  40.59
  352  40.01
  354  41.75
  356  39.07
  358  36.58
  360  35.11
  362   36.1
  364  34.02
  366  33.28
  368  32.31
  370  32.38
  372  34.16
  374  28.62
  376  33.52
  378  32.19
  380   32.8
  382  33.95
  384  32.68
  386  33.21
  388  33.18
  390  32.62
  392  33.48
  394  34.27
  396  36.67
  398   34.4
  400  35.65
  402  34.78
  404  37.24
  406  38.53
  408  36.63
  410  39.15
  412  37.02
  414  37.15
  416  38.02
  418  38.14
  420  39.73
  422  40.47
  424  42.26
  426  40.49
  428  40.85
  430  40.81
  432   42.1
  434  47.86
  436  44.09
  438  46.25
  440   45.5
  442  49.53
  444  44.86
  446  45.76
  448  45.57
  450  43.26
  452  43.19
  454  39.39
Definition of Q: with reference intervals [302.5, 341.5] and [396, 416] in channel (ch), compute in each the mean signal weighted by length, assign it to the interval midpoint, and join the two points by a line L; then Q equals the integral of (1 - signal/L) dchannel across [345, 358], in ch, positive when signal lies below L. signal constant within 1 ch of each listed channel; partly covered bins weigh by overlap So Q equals -1.62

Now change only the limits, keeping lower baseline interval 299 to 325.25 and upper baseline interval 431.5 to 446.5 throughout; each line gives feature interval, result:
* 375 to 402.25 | 5.2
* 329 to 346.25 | 0.8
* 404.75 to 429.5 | 2.8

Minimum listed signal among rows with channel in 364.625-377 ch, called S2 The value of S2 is 28.62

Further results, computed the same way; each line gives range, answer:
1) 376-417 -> 32.19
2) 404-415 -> 36.63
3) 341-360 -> 35.11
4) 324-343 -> 31.21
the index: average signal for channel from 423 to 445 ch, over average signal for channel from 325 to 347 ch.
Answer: 1.3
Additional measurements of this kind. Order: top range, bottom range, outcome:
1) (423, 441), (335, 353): 1.14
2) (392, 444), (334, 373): 1.09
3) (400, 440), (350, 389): 1.16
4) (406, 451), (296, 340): 1.20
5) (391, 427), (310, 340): 1.10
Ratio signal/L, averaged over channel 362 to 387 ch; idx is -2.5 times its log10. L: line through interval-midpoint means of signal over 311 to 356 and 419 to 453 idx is 0.19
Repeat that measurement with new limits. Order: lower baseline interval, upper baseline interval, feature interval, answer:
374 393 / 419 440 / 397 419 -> 0.031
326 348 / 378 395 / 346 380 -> -0.042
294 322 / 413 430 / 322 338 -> 0.115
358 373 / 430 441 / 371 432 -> 0.098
